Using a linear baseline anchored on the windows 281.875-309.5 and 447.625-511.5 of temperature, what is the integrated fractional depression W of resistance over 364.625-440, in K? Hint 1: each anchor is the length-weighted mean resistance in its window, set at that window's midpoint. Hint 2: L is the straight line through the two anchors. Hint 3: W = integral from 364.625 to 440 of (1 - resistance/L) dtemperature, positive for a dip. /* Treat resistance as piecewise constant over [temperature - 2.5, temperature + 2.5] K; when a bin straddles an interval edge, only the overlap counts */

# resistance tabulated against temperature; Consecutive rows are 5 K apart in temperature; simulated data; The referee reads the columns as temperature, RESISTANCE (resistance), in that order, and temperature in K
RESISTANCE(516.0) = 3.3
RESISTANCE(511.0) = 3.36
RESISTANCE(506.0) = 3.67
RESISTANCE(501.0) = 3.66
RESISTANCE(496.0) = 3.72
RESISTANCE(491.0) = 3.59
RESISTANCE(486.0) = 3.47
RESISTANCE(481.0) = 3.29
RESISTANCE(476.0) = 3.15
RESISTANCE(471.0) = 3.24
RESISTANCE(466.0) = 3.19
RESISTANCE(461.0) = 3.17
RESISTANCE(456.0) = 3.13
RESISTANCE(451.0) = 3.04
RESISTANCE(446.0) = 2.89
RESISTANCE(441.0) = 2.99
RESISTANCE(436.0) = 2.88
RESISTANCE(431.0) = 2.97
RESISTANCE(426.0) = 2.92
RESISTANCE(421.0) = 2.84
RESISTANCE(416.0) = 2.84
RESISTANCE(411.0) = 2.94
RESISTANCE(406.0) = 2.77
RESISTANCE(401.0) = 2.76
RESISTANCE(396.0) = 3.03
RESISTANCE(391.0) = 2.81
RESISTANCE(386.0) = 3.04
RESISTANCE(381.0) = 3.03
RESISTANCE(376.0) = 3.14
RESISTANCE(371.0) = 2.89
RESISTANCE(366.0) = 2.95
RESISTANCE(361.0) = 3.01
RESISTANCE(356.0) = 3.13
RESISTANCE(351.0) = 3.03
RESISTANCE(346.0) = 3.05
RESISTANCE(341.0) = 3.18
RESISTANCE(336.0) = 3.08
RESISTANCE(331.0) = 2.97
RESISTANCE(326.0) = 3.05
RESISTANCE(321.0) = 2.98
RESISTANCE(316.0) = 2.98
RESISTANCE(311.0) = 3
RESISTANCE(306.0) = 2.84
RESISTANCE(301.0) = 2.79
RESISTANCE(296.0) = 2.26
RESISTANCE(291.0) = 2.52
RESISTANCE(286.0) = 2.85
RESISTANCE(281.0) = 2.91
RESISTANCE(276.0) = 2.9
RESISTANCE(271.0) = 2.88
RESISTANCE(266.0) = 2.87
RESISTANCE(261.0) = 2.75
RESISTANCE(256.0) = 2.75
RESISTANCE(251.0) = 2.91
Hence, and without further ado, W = 3.6 K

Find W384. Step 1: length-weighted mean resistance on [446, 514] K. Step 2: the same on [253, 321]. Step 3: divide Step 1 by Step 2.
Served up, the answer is 1.2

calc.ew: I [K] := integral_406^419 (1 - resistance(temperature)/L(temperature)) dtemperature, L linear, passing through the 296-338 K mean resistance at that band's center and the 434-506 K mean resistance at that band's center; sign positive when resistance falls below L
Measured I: 1.1 K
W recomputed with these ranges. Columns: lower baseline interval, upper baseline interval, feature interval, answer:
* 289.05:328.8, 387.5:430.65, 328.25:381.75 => -3.9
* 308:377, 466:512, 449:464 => 1.1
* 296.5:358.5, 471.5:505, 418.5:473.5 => 5.3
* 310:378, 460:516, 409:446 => 3.9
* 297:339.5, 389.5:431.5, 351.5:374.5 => -0.8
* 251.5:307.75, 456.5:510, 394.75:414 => 1.8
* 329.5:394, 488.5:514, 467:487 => 1.3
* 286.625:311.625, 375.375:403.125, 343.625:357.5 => -1.1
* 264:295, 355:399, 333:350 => -1.0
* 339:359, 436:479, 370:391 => 0.6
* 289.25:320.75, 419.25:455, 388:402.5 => 0.0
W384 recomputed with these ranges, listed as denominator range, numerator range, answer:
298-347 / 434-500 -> 1.08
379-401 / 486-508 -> 1.23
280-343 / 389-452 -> 1.01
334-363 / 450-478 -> 1.03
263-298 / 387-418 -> 1.04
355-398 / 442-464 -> 1.02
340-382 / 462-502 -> 1.12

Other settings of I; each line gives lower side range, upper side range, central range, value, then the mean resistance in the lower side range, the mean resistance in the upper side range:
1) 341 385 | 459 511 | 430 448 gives 1.9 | 3.04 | 3.41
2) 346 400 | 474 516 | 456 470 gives 0.7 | 3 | 3.48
